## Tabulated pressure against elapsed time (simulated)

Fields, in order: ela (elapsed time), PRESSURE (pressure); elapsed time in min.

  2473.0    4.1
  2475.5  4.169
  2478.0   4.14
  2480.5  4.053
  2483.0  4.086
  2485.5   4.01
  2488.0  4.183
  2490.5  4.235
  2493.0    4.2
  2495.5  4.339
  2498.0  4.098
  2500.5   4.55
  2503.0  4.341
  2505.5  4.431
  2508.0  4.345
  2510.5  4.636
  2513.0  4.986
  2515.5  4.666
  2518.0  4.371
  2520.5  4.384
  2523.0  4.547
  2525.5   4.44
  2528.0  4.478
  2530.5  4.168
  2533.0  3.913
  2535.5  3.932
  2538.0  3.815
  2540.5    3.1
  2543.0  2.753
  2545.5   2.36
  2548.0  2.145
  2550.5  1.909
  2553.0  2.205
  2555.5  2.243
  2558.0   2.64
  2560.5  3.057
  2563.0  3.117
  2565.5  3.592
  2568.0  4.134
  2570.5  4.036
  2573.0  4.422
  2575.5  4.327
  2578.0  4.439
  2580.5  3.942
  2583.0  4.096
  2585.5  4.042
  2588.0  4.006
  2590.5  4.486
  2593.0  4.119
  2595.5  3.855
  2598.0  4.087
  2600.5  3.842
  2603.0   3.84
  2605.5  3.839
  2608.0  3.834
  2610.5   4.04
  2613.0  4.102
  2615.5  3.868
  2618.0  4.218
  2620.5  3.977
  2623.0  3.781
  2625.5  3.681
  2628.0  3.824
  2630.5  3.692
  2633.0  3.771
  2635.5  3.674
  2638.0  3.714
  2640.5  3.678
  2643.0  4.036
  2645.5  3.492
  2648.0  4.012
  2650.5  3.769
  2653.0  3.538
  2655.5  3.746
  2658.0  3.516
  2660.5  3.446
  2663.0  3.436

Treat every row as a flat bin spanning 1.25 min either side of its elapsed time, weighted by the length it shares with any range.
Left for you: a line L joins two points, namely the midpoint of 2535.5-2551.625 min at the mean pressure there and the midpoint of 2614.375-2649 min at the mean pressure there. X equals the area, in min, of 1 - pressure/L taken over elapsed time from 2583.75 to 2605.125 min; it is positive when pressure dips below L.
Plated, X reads -4.1 min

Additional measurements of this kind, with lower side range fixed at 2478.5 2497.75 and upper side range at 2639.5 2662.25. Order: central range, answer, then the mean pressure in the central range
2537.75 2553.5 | 5.7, 2.56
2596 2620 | -0.9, 3.96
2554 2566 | 3.3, 2.87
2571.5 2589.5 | -1.4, 4.18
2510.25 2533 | -2.4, 4.48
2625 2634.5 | 0.0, 3.75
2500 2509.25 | -0.7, 4.41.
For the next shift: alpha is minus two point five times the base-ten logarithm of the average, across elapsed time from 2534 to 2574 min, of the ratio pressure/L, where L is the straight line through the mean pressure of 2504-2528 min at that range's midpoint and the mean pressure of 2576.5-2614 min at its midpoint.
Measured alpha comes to 0.36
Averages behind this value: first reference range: 4.53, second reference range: 4.04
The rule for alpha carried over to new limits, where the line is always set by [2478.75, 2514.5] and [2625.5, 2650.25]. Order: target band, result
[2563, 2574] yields 0.03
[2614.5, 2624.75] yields -0.03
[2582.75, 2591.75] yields -0.05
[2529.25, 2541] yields 0.09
